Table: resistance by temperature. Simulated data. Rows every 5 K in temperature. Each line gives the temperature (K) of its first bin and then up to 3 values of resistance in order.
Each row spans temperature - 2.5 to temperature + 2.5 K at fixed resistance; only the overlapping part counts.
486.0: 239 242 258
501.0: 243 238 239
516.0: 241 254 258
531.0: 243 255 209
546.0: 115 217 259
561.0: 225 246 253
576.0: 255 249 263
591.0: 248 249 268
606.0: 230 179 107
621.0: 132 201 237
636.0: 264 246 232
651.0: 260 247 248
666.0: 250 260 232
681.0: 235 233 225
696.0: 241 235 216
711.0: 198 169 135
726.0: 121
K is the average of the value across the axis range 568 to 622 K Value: 224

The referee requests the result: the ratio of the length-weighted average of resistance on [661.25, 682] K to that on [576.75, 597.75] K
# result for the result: 0.97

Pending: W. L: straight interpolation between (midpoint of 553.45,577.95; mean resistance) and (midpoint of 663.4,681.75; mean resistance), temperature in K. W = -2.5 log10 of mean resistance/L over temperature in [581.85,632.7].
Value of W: 0.16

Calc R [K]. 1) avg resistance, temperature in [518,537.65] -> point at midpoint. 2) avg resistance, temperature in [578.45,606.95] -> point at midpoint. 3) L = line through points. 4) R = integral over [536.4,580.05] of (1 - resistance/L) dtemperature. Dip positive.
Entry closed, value 4.7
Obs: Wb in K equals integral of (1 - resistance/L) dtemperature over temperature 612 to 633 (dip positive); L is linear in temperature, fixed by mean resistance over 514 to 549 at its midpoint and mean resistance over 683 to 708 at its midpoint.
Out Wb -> 5.5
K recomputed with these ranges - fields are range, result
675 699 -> 233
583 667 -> 227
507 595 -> 237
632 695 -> 244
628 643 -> 248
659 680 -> 247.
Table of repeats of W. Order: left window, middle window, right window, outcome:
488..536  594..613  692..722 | -0.028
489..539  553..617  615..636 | -0.138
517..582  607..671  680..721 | 0.011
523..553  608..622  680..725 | 0.423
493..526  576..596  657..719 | -0.064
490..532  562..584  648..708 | -0.022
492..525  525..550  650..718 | 0.143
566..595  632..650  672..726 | -0.078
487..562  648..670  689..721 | -0.174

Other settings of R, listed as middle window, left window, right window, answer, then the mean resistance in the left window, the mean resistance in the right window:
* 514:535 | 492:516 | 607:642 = -1.26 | 244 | 194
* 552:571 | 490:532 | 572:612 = 0.25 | 246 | 245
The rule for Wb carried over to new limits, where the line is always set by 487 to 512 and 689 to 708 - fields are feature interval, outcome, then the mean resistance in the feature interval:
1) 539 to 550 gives 3.4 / 167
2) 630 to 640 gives -0.8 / 252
